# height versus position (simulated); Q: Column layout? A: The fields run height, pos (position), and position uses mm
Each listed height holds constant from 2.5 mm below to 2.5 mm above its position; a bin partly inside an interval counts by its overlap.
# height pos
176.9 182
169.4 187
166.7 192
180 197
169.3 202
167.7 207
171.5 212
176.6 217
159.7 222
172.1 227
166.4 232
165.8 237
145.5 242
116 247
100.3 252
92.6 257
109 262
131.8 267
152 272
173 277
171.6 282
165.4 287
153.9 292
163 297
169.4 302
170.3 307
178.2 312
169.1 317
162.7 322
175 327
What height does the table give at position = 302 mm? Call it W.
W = 169.4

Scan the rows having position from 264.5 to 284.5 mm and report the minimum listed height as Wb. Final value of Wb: 131.8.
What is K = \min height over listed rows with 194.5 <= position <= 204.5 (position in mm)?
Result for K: 169.3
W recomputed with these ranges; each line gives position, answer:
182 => 176.9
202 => 169.3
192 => 166.7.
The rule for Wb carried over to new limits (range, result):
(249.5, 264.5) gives 92.6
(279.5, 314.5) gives 153.9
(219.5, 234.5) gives 159.7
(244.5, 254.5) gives 100.3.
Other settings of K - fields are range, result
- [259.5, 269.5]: 109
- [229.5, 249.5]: 116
